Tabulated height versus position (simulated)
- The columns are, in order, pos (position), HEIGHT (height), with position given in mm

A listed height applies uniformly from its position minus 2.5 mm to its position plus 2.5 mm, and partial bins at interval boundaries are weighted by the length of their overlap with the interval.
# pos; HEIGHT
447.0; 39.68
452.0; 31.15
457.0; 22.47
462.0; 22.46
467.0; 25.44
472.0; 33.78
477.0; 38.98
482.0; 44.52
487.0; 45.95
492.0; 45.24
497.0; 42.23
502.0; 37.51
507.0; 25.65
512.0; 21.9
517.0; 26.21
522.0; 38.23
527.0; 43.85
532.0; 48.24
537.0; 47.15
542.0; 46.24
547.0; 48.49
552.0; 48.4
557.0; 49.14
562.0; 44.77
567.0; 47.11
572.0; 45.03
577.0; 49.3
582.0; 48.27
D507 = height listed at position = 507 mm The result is 25.65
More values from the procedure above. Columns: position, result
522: 38.23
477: 38.98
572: 45.03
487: 45.95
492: 45.24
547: 48.49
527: 43.85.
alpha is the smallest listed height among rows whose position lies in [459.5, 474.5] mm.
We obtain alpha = 22.46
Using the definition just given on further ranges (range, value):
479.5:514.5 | 21.9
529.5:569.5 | 44.77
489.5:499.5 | 42.23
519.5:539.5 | 38.23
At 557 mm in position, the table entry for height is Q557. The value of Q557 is 49.14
